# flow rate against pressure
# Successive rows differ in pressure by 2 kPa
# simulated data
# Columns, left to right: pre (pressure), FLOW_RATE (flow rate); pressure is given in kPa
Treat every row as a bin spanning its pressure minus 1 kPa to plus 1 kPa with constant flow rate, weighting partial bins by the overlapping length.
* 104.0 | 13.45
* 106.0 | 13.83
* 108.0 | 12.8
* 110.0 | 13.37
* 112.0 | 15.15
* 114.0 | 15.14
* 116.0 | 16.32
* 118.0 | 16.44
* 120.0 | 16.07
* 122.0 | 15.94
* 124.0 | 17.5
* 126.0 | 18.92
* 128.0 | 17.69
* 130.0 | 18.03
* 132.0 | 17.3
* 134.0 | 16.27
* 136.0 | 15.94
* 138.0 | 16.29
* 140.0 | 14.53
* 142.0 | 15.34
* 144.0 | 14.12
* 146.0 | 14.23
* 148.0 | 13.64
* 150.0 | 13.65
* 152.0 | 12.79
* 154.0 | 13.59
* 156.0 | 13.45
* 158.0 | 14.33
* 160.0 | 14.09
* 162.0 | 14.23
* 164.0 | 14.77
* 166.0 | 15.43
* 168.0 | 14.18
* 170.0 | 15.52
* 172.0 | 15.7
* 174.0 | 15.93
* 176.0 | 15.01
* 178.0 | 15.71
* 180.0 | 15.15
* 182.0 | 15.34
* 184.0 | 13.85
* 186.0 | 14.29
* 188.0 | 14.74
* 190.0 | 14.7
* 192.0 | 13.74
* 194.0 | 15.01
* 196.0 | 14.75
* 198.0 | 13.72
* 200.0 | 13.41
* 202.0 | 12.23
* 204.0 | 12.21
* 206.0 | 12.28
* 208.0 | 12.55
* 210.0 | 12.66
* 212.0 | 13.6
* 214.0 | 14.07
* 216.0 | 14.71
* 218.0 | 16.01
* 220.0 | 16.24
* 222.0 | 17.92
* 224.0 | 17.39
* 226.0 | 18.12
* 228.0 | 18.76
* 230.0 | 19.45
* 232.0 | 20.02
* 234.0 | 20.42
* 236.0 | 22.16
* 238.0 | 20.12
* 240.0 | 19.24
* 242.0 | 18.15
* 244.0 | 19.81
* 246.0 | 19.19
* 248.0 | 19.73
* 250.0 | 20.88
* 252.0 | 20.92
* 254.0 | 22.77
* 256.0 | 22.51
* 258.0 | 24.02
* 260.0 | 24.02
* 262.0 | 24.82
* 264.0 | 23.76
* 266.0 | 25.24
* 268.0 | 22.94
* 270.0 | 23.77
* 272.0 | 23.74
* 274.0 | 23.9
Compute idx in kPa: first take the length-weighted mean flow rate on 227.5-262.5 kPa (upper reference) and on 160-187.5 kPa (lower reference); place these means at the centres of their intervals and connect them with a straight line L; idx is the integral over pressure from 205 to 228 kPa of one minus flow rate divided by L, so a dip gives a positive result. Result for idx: 4.2 kPa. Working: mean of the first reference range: 15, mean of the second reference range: 20.9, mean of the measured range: 15.2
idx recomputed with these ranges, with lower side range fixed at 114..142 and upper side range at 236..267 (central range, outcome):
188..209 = 6.4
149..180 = 6.1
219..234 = 1.6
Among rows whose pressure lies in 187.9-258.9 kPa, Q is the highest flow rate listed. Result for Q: 24.02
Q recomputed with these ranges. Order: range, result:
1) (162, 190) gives 15.93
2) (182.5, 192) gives 14.74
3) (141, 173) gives 15.7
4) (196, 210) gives 14.75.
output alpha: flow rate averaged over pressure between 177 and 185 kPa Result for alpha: 15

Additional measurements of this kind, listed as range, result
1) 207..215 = 13.2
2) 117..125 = 16.5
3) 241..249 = 19.2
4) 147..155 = 13.4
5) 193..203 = 13.8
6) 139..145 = 14.7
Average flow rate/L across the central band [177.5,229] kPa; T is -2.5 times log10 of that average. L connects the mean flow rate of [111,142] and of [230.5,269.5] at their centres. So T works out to 0.31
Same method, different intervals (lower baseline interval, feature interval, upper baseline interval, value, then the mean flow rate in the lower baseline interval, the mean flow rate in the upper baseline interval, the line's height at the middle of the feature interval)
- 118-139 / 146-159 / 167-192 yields 0.18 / 17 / 15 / 16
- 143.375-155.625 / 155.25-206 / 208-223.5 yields -0.01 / 13.6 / 14.9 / 14.3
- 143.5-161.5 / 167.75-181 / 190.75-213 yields -0.14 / 13.8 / 13.3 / 13.6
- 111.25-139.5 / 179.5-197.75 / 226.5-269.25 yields 0.29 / 16.6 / 21.4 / 19.1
